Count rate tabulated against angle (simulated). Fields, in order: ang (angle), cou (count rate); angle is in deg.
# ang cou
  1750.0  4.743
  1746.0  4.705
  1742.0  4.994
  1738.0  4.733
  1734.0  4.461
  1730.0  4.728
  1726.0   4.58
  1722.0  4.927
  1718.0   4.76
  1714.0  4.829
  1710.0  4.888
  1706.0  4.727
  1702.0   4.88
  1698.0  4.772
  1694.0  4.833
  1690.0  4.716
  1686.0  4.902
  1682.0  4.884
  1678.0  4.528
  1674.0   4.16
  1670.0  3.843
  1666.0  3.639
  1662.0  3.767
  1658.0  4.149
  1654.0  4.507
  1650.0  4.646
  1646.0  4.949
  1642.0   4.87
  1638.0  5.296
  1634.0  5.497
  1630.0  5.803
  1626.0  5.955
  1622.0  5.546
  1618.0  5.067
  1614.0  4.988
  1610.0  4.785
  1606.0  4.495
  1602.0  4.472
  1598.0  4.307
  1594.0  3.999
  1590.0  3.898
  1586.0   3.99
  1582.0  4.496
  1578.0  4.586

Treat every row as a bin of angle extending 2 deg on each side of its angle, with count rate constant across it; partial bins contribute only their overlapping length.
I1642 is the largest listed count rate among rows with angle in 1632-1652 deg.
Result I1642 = 5.497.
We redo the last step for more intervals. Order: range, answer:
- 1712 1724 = 4.927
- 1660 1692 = 4.902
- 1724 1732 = 4.728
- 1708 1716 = 4.888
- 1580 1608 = 4.496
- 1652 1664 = 4.507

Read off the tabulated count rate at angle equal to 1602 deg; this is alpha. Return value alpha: 4.472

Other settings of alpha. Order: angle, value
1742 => 4.994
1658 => 4.149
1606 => 4.495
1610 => 4.785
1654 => 4.507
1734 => 4.461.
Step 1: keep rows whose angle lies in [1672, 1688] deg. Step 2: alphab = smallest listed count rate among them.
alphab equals 4.16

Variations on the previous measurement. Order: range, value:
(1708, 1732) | 4.58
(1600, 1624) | 4.472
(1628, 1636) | 5.497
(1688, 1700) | 4.716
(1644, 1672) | 3.639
